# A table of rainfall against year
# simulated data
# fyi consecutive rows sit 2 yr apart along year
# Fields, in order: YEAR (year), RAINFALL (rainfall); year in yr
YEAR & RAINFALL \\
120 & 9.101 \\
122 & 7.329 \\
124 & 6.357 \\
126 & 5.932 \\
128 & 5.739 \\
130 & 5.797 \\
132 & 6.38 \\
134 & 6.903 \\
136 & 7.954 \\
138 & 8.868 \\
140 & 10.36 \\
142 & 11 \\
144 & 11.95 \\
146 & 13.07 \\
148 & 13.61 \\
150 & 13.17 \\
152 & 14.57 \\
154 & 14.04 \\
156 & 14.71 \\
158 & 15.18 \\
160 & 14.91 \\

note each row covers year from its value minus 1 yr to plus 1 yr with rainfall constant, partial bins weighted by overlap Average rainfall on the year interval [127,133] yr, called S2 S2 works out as 5.97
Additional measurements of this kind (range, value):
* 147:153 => 13.8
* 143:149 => 12.9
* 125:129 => 5.84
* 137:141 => 9.61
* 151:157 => 14.4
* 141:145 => 11.5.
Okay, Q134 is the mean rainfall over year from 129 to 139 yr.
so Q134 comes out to 7.18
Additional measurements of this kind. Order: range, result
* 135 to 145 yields 10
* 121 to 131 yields 6.23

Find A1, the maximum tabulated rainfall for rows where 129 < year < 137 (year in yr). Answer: 7.954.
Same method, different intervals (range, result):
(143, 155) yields 14.57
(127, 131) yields 5.797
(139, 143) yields 11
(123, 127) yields 6.357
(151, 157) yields 14.71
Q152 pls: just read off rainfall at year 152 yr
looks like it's 14.57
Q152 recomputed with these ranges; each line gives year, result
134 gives 6.903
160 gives 14.91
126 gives 5.932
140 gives 10.36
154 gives 14.04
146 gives 13.07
